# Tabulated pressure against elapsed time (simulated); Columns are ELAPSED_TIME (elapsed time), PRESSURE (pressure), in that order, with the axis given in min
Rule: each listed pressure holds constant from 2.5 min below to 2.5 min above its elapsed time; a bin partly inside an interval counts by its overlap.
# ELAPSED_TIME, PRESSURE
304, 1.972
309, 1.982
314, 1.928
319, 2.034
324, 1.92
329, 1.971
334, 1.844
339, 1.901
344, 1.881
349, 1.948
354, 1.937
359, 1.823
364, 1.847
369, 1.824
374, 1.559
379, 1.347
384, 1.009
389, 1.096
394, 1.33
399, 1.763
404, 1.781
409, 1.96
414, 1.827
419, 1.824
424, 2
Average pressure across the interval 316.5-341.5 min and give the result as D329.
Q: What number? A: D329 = 1.93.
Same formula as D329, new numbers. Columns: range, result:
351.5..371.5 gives 1.86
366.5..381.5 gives 1.58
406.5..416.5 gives 1.89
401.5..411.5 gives 1.87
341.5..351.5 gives 1.91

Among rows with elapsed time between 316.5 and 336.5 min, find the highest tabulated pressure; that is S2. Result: 2.034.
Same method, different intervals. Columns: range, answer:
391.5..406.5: 1.781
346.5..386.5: 1.948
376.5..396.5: 1.347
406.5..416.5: 1.96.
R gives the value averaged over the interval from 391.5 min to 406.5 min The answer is 1.62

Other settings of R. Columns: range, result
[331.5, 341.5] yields 1.87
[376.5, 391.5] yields 1.15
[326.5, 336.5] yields 1.91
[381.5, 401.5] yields 1.3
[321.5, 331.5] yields 1.95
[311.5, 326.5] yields 1.96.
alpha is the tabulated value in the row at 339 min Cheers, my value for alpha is 1.901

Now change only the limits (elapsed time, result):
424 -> 2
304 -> 1.972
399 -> 1.763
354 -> 1.937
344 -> 1.881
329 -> 1.971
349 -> 1.948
